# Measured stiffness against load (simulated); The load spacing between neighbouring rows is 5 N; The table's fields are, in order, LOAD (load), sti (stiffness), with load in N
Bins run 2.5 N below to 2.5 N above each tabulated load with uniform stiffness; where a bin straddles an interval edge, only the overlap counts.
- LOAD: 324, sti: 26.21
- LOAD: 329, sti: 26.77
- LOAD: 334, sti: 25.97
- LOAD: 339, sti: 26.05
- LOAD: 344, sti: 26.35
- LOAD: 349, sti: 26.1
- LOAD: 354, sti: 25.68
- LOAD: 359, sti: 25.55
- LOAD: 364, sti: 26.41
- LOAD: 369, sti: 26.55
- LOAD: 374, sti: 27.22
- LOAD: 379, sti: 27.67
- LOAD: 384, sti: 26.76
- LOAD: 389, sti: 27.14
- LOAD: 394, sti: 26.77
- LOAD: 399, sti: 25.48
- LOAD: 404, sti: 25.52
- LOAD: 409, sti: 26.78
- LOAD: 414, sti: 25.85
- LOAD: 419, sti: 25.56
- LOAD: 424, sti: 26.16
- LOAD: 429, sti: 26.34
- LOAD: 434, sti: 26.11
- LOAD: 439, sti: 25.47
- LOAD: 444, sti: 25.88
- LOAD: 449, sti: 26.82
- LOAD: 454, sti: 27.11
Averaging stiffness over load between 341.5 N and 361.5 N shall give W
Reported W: 25.9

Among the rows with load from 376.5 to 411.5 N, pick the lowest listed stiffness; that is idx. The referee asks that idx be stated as 25.48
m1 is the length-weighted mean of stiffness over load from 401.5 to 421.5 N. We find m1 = 25.9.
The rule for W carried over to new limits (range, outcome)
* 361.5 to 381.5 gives 27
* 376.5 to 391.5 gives 27.2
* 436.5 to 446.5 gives 25.7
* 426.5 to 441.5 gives 26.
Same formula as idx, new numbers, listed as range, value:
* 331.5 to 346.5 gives 25.97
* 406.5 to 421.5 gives 25.56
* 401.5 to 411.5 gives 25.52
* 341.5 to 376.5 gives 25.55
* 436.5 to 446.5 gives 25.47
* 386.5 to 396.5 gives 26.77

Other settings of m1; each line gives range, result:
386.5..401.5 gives 26.5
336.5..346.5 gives 26.2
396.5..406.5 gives 25.5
